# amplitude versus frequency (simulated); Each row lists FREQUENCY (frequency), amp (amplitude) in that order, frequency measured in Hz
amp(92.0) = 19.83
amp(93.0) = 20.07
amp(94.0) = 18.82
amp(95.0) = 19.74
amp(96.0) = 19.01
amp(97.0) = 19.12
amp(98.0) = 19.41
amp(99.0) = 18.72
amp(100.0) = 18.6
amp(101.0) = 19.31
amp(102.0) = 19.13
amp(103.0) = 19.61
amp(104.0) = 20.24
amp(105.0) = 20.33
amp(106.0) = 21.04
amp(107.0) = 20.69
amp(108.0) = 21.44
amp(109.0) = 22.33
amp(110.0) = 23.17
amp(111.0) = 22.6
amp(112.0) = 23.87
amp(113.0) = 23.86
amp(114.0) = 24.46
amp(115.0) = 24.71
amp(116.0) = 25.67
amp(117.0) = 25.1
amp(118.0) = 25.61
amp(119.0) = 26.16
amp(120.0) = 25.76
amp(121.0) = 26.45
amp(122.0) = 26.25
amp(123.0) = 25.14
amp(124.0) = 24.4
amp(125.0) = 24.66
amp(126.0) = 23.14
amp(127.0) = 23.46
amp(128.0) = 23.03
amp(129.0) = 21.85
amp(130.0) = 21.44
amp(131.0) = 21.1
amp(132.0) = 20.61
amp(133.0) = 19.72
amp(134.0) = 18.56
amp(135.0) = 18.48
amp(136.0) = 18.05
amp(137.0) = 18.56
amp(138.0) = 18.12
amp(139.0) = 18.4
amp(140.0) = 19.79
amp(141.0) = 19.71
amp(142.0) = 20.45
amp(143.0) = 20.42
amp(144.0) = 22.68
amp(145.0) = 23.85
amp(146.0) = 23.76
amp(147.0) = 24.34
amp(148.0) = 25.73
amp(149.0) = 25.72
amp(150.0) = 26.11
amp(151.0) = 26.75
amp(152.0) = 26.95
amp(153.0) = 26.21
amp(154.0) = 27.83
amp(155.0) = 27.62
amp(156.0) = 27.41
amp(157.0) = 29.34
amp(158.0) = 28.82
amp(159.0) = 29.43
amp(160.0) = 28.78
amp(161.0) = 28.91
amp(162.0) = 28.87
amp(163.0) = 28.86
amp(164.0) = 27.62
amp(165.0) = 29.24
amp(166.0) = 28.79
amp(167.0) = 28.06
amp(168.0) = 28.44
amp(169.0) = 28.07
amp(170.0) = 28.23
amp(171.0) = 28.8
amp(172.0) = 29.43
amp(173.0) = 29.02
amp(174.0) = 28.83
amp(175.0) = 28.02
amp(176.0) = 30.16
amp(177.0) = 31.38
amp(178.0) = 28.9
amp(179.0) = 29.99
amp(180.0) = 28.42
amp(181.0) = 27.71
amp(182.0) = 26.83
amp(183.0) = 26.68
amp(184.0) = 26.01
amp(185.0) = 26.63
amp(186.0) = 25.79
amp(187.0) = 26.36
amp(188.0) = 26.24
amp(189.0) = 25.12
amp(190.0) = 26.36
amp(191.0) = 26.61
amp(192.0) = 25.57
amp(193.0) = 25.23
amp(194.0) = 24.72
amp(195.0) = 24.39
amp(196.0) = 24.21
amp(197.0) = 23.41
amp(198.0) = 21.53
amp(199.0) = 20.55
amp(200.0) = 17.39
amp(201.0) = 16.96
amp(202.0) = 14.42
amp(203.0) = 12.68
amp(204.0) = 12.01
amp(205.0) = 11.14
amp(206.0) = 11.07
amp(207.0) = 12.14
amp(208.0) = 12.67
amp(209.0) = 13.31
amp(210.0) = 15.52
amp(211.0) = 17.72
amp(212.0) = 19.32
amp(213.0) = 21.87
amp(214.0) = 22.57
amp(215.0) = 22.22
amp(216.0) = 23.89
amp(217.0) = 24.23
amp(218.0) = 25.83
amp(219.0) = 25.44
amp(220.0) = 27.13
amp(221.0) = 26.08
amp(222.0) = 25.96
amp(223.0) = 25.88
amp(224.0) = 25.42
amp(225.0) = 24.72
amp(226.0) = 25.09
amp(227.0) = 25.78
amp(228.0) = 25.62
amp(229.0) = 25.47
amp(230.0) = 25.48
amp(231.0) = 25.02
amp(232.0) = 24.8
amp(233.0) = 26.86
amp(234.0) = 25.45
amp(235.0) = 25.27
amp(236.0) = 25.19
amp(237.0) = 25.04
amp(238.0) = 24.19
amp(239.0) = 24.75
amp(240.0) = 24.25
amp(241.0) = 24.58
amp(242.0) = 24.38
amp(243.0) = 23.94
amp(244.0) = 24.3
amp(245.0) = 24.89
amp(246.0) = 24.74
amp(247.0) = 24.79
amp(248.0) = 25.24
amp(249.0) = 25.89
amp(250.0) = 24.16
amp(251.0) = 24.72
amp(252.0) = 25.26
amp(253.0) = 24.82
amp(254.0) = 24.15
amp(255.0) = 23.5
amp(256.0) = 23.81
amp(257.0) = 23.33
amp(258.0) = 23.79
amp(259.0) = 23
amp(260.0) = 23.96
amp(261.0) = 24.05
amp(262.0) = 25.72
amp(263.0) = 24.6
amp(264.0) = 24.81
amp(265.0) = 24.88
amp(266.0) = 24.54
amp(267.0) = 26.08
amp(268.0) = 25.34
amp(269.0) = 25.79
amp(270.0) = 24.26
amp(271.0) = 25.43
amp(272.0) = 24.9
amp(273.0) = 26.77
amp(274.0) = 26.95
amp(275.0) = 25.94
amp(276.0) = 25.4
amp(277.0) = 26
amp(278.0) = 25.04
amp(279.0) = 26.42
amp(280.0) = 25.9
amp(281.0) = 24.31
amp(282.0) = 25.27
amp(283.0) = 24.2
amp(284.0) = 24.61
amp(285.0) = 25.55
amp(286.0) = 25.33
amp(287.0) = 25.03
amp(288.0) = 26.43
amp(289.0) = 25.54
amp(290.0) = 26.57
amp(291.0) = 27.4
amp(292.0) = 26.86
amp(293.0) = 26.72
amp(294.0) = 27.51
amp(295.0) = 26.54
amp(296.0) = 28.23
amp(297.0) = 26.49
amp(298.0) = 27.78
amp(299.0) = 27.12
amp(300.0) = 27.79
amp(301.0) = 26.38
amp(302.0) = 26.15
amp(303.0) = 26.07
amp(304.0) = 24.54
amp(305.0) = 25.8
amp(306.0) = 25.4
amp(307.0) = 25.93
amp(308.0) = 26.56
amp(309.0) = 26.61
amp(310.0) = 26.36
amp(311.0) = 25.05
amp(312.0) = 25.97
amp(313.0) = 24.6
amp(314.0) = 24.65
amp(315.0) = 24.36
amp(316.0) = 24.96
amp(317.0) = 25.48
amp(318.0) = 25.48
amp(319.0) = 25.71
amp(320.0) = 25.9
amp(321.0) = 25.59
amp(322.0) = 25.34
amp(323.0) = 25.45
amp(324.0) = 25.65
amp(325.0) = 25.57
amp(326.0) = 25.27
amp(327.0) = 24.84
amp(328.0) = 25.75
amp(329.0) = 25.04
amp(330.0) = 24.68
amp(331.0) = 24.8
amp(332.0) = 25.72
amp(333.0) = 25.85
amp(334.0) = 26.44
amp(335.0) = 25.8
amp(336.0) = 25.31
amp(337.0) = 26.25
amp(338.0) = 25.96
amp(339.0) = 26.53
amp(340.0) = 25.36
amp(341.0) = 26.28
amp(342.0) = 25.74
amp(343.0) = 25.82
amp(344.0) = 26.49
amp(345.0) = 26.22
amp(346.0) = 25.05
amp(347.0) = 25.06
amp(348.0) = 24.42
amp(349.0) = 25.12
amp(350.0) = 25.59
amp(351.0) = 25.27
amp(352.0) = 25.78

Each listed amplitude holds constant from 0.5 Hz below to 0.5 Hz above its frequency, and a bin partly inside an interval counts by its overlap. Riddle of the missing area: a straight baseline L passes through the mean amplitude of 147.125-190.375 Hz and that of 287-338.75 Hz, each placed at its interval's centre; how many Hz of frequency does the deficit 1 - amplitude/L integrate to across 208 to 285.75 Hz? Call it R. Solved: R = 6.9 Hz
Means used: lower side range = 27.8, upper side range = 25.9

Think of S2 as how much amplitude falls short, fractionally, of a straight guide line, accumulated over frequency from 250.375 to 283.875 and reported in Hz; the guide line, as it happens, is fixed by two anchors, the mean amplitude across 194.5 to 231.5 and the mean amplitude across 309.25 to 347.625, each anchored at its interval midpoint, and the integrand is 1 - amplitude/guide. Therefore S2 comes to -2.7 Hz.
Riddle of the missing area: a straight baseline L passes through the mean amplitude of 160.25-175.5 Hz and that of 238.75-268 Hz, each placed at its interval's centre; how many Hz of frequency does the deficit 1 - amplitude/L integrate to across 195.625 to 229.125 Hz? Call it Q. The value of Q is 7.5 Hz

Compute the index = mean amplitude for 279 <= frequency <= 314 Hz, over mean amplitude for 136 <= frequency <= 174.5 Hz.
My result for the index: 1.01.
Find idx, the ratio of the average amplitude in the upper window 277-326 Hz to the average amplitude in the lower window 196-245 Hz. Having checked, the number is 1.18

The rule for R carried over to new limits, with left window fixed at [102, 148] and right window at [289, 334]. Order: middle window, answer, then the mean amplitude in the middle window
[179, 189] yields -1.44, 26.8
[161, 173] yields -2.86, 28.6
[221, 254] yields -0.79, 25.1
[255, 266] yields 0.33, 24.2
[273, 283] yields -0.16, 25.7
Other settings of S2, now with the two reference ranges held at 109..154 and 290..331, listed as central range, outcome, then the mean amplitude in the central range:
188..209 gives 4.10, 19.4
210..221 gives 0.73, 22.8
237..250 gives 0.11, 24.7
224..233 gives -0.26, 25.3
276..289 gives 0.07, 25.4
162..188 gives -4.84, 28.2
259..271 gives 0.17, 24.9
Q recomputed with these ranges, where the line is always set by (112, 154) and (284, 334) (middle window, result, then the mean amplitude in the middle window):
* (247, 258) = 0.2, 24.5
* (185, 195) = -0.7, 25.8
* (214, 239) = -0.6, 25.2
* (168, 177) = -2.0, 28.9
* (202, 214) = 4.7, 14.8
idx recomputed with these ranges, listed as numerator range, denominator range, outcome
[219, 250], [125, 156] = 1.12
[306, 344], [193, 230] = 1.22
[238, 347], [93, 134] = 1.15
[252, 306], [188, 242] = 1.15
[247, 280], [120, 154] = 1.10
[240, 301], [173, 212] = 1.13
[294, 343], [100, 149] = 1.16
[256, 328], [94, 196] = 1.04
